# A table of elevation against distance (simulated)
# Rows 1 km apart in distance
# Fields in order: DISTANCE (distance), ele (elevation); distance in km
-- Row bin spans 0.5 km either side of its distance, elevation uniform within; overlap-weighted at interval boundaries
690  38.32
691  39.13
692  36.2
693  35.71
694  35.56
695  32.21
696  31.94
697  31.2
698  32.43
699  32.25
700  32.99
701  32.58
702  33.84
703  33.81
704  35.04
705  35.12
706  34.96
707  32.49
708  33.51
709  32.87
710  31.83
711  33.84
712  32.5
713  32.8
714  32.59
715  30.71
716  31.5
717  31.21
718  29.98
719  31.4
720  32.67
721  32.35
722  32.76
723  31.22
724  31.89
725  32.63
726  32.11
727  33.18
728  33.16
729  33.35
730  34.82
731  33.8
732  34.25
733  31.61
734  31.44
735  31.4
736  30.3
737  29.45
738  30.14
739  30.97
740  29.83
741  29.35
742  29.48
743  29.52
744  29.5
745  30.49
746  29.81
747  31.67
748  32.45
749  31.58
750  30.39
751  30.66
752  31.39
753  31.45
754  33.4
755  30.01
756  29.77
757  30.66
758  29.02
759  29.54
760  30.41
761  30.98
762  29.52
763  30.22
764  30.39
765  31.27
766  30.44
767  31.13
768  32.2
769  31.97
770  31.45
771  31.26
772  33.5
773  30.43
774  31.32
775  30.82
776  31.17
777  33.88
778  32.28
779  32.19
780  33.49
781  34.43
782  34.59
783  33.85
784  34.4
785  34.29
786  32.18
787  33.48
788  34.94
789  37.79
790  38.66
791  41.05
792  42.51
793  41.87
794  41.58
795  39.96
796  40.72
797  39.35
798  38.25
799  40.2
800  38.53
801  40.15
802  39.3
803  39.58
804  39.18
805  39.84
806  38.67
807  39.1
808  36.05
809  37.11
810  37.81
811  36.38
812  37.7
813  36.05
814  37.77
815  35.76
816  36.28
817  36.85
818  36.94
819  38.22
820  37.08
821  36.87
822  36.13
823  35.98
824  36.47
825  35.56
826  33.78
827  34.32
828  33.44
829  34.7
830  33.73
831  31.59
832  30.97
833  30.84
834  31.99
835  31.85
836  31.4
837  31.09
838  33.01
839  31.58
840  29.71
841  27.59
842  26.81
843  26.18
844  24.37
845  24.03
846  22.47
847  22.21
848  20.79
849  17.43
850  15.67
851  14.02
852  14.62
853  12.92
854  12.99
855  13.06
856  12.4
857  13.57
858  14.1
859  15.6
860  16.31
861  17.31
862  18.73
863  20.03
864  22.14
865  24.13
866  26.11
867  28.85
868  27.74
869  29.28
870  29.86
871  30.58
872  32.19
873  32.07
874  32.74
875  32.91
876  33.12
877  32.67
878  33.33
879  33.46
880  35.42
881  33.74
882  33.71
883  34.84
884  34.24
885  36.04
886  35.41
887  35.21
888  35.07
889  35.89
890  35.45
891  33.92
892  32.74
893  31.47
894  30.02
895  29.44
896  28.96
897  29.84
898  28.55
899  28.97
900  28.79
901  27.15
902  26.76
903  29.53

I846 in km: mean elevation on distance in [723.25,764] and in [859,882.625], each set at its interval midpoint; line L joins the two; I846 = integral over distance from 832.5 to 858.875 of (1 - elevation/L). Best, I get 5.9 km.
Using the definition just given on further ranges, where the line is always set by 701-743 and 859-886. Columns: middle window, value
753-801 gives -4.50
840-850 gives 2.11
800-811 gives -2.90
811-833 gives -3.83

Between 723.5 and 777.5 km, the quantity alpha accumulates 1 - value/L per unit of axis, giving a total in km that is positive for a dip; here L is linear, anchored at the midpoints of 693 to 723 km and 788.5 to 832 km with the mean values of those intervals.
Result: 5.43 km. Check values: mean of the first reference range 32.7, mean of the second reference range 37.6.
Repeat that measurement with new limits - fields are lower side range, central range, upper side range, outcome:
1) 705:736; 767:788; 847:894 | -1.7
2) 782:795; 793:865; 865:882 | 9.4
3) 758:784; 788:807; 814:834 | -3.6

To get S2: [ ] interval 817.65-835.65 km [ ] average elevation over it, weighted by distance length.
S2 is 34.4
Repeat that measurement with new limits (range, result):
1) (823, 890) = 27.5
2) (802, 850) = 32.9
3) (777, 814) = 37.4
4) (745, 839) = 34.4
